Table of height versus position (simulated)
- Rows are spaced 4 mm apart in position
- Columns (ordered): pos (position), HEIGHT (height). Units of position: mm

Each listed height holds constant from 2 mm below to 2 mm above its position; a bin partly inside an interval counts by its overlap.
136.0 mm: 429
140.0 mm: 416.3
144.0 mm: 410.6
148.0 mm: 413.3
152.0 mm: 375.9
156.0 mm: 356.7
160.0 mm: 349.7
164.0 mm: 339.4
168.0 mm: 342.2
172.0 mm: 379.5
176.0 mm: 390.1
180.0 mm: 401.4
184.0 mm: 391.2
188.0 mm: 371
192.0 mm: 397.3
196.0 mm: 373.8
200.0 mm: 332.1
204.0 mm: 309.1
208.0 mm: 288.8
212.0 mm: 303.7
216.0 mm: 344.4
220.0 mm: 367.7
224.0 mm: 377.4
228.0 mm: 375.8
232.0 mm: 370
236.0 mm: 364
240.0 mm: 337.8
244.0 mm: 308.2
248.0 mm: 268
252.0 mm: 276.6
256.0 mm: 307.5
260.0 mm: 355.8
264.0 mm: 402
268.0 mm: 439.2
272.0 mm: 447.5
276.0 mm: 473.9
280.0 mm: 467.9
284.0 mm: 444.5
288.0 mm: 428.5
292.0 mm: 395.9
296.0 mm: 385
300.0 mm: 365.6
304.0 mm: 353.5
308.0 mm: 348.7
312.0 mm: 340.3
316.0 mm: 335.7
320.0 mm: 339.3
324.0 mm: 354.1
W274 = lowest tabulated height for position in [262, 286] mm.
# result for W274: 402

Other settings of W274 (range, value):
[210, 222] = 303.7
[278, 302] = 365.6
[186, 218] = 288.8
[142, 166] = 339.4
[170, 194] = 371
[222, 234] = 370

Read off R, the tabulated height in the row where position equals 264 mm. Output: 402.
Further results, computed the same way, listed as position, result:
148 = 413.3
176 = 390.1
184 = 391.2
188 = 371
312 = 340.3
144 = 410.6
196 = 373.8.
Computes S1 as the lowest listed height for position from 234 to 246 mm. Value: 308.2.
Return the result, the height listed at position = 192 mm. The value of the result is 397.3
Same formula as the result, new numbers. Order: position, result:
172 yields 379.5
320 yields 339.3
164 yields 339.4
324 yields 354.1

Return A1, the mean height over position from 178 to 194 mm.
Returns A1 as 390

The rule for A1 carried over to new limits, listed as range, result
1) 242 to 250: 288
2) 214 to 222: 356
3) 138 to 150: 413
